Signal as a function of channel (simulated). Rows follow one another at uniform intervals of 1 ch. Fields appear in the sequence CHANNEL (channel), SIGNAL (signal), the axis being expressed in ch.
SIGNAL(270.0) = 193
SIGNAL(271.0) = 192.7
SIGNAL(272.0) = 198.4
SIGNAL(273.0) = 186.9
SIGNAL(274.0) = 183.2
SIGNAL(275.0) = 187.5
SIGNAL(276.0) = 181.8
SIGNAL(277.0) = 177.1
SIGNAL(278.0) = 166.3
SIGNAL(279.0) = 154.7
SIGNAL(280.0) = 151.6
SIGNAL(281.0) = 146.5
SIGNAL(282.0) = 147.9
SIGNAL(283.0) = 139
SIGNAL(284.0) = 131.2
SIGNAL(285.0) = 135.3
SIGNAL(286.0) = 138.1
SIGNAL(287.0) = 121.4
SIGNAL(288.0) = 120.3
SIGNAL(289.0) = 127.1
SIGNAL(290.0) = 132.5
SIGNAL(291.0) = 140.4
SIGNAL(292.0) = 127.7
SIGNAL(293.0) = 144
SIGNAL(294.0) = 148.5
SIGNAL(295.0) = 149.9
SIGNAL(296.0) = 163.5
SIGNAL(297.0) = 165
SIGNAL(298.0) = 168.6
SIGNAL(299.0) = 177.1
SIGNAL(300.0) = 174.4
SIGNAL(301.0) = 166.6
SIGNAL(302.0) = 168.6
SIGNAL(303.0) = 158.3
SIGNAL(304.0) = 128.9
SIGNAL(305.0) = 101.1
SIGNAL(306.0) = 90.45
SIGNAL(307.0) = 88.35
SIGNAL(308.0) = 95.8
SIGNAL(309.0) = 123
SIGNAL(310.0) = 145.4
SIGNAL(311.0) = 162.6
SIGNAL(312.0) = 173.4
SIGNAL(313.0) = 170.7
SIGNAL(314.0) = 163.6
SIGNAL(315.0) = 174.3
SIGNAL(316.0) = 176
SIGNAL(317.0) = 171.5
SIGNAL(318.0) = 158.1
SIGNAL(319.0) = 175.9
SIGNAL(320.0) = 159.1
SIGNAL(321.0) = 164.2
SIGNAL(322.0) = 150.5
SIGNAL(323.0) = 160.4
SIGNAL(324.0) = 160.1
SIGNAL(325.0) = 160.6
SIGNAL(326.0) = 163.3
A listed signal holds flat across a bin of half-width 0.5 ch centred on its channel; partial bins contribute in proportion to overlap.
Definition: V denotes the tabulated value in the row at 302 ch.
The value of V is 168.6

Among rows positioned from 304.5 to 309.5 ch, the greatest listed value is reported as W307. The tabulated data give 123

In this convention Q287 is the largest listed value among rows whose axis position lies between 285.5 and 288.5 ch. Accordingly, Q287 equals 138.1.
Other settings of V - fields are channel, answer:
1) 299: 177.1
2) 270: 193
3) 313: 170.7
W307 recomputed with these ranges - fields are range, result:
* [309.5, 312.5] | 173.4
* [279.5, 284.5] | 151.6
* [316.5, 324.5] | 175.9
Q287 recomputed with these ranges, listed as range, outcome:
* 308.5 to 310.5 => 145.4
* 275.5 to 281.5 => 181.8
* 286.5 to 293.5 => 144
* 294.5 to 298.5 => 168.6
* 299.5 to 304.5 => 174.4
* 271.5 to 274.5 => 198.4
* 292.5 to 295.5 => 149.9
